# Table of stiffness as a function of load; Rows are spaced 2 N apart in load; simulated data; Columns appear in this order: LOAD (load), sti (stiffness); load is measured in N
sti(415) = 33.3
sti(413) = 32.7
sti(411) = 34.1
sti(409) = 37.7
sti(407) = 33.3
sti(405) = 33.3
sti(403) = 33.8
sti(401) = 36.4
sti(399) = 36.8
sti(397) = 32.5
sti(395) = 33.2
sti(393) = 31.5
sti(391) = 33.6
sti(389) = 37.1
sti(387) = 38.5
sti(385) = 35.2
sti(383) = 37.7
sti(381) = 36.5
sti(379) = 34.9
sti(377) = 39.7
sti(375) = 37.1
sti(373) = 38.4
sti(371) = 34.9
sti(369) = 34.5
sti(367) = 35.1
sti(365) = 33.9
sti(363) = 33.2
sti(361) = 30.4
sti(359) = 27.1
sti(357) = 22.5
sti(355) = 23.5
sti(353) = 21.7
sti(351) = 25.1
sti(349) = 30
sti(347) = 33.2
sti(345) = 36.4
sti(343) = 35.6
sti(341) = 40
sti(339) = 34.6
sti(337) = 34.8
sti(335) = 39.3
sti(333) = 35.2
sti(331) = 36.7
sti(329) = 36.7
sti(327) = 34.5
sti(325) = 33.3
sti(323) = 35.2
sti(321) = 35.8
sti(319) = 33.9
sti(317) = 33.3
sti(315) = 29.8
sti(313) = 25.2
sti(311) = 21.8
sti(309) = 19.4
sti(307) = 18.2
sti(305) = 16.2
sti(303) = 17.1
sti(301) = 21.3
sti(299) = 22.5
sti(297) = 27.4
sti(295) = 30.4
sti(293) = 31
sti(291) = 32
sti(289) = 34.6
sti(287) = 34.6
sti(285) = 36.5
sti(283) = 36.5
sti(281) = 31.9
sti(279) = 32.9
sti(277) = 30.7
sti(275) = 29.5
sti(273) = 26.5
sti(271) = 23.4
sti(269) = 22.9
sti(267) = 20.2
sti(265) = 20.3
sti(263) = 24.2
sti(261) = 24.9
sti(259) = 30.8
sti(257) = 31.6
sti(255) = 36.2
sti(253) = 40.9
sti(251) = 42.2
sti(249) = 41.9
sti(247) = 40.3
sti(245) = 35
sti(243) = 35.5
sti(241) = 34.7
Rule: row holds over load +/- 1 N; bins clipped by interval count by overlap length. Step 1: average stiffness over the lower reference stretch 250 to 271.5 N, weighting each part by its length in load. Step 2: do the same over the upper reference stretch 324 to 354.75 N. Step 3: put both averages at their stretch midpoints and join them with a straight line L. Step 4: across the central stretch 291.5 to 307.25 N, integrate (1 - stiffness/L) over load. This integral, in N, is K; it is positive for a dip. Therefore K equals 3.9 N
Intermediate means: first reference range 29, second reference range 33.6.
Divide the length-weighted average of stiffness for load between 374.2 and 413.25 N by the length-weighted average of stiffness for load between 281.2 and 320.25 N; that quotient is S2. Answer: 1.3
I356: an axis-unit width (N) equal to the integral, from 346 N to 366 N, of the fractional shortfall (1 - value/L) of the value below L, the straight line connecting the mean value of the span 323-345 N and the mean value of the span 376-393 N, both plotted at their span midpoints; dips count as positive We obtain 4.5 N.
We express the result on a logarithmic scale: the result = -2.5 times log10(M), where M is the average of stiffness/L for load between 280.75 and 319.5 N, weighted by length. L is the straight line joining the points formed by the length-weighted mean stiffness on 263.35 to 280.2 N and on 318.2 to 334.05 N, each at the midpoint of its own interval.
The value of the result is 0.11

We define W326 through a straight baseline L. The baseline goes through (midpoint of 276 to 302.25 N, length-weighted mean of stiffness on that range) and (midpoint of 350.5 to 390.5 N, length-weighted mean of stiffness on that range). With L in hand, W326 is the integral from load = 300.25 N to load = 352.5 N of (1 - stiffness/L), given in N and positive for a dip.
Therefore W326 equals 2.3 N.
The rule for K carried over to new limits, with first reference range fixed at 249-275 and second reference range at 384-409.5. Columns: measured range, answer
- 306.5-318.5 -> 2.3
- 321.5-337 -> -1.8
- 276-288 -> -1.5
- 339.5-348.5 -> -0.9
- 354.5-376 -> 0.9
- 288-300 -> 0.3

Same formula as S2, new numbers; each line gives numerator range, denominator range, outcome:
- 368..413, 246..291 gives 1.12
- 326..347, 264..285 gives 1.30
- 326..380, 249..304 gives 1.12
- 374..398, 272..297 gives 1.11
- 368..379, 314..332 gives 1.07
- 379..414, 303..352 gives 1.12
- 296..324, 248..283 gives 0.84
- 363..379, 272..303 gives 1.19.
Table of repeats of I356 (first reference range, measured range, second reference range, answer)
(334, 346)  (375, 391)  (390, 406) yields -1.03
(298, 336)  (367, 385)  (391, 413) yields -2.24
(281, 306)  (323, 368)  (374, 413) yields -0.71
